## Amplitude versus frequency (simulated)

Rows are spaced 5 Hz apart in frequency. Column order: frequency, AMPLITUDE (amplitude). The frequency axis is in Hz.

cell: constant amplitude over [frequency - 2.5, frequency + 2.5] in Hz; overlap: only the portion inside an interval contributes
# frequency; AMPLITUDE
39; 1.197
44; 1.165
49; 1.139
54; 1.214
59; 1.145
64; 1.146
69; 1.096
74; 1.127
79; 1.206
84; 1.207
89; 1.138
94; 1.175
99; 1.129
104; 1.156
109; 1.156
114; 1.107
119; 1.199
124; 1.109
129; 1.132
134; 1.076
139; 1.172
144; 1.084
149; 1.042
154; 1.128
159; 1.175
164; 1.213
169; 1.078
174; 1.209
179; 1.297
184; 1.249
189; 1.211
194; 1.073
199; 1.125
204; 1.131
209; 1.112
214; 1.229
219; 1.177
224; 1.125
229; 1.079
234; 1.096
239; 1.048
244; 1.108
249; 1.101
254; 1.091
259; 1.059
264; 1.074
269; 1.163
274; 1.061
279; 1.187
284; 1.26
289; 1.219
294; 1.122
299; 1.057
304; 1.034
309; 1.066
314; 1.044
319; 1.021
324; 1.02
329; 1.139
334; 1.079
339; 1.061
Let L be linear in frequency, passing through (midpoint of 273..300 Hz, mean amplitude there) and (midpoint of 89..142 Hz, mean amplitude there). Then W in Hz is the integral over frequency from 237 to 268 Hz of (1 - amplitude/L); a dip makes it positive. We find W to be 1.94 Hz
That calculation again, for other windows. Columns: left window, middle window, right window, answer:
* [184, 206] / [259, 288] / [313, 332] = -1.4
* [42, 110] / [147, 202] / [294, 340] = -2.3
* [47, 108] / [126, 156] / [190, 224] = 1.2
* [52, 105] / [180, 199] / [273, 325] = -0.8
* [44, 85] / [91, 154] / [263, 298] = 1.6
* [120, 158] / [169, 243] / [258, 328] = -2.9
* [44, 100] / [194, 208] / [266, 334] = 0.1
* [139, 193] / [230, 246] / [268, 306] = 0.9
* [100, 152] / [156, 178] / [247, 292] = -1.0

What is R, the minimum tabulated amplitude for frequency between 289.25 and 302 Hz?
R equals 1.057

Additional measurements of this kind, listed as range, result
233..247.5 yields 1.048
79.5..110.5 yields 1.129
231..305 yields 1.034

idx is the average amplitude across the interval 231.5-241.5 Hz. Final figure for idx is 1.07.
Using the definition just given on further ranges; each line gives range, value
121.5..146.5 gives 1.11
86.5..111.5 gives 1.15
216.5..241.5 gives 1.1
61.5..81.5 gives 1.14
